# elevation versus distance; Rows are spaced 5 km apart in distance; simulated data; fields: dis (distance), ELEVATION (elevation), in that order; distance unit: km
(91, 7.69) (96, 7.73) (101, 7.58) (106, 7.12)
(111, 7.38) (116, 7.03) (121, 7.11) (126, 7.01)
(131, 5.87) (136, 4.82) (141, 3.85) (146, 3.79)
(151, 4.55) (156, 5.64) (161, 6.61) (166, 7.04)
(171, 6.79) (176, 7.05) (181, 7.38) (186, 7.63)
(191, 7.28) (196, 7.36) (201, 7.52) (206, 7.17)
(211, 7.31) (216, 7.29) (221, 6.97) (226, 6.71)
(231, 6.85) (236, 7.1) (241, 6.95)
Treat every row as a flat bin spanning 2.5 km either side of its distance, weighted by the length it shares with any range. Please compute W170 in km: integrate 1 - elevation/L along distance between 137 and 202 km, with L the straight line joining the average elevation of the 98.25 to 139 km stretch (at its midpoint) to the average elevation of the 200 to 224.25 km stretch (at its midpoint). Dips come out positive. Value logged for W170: 6.70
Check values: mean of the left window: 6.71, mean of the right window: 7.22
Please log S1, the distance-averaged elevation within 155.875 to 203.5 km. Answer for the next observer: 7.1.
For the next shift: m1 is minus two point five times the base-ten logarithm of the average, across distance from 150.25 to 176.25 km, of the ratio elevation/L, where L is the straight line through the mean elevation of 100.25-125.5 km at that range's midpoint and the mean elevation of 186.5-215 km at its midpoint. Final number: 0.15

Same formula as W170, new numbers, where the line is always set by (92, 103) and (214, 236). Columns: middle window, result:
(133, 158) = 9.7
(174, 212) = -1.1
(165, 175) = 0.5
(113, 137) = 3.3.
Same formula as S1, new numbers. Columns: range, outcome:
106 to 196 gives 6.34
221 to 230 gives 6.81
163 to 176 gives 6.93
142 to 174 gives 5.67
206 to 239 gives 7.05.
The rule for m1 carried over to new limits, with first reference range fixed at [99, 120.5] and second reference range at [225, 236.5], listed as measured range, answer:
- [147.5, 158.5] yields 0.39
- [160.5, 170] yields 0.03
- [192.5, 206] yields -0.06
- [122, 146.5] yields 0.33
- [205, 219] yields -0.05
